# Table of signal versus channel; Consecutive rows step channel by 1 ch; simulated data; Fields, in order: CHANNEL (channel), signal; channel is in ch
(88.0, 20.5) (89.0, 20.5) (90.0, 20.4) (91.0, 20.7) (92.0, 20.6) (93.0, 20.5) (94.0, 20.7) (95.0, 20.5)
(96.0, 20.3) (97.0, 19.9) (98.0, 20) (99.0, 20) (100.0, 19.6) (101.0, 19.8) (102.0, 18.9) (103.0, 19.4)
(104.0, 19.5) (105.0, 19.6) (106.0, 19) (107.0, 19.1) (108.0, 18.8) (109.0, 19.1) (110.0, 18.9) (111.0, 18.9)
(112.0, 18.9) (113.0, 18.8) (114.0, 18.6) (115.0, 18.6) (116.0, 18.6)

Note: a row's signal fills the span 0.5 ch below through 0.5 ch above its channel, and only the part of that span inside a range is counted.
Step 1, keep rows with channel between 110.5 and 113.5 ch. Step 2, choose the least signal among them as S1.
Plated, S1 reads 18.8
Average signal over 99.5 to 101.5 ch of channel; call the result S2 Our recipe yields 19.7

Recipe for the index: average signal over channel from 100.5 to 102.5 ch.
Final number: 19.4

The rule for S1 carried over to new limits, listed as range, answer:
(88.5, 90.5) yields 20.4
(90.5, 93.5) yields 20.5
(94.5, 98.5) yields 19.9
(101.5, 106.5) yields 18.9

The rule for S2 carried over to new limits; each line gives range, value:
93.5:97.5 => 20.4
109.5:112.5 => 18.9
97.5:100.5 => 19.9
